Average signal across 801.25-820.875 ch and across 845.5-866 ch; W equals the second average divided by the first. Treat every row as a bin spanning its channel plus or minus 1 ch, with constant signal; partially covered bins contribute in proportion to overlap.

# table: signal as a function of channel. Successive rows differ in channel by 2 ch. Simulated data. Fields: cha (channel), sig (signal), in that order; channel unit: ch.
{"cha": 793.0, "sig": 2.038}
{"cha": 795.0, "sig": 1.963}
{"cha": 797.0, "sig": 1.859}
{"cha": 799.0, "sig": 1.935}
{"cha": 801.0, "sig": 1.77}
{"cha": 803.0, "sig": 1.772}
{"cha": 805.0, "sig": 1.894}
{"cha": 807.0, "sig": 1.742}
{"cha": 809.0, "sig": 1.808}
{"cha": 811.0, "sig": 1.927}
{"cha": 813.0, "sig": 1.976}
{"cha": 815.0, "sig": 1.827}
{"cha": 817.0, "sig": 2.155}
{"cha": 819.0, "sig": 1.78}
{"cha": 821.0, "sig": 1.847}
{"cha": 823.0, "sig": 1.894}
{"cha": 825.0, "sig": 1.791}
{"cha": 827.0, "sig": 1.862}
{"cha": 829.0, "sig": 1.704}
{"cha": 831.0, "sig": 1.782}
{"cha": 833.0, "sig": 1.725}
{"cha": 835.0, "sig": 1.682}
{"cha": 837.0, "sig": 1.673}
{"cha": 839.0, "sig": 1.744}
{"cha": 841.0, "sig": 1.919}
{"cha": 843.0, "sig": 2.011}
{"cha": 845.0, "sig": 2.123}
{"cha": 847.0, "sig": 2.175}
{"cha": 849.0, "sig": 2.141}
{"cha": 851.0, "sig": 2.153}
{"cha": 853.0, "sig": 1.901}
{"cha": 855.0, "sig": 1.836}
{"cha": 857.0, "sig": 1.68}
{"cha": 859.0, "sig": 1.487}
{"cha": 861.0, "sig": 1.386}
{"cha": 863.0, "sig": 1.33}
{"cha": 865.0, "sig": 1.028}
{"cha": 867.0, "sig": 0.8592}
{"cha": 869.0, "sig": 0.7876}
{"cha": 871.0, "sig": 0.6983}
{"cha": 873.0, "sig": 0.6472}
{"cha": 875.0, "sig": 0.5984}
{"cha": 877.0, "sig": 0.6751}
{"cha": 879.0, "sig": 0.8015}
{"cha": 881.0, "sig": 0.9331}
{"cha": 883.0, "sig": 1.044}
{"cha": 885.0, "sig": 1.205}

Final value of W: 0.92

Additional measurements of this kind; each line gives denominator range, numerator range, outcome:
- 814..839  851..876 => 0.68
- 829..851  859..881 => 0.48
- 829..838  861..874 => 0.54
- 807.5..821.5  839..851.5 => 1.08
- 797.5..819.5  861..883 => 0.46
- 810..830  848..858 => 1.04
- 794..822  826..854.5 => 1.01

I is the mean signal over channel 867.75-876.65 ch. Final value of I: 0.687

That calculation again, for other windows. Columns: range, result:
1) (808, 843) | 1.83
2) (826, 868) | 1.72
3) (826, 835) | 1.76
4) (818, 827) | 1.83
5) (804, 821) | 1.89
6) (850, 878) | 1.22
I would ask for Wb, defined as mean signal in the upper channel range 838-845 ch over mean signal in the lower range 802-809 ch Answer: 1.1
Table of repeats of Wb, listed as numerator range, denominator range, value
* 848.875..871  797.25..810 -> 0.79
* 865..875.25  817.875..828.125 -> 0.41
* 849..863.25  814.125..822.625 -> 0.91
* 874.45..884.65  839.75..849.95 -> 0.41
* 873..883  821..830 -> 0.42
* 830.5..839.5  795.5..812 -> 0.93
